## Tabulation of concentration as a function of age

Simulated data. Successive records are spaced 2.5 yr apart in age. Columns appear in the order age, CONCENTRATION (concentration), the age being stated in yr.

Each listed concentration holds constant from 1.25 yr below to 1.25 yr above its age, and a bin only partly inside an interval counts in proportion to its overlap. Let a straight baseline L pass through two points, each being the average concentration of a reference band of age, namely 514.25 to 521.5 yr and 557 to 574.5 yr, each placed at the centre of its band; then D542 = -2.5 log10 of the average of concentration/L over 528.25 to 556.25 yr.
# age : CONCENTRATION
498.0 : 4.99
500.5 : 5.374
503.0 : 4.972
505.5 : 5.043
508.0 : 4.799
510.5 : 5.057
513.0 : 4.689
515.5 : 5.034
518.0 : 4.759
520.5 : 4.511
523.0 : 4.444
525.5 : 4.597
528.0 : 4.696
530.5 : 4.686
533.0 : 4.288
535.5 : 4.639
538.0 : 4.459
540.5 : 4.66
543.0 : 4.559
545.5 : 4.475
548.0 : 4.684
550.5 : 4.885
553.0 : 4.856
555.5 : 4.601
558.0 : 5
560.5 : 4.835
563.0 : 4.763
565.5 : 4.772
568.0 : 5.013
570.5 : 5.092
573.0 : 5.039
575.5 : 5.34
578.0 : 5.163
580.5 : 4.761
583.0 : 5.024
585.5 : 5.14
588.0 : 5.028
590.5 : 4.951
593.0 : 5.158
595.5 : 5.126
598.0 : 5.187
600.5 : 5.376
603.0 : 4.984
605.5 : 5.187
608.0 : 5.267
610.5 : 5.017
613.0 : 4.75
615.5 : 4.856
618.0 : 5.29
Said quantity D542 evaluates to 0.05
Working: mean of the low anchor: 4.78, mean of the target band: 4.62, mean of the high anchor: 4.94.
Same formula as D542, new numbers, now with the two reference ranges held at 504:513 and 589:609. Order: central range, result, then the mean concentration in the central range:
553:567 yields 0.06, 4.8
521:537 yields 0.10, 4.55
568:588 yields 0.01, 5.07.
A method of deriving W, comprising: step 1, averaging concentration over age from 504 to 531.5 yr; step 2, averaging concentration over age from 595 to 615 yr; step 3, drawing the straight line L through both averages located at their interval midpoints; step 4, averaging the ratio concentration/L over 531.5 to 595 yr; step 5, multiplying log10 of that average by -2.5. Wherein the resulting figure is 0.02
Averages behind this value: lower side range 4.76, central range 4.85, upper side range 5.1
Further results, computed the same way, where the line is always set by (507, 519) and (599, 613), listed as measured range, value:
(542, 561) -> 0.05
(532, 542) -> 0.10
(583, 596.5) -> 0.00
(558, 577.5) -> 0.01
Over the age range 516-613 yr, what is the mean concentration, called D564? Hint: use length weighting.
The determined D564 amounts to 4.87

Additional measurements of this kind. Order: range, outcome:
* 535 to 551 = 4.61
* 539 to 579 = 4.85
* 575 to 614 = 5.09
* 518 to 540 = 4.56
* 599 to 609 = 5.2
